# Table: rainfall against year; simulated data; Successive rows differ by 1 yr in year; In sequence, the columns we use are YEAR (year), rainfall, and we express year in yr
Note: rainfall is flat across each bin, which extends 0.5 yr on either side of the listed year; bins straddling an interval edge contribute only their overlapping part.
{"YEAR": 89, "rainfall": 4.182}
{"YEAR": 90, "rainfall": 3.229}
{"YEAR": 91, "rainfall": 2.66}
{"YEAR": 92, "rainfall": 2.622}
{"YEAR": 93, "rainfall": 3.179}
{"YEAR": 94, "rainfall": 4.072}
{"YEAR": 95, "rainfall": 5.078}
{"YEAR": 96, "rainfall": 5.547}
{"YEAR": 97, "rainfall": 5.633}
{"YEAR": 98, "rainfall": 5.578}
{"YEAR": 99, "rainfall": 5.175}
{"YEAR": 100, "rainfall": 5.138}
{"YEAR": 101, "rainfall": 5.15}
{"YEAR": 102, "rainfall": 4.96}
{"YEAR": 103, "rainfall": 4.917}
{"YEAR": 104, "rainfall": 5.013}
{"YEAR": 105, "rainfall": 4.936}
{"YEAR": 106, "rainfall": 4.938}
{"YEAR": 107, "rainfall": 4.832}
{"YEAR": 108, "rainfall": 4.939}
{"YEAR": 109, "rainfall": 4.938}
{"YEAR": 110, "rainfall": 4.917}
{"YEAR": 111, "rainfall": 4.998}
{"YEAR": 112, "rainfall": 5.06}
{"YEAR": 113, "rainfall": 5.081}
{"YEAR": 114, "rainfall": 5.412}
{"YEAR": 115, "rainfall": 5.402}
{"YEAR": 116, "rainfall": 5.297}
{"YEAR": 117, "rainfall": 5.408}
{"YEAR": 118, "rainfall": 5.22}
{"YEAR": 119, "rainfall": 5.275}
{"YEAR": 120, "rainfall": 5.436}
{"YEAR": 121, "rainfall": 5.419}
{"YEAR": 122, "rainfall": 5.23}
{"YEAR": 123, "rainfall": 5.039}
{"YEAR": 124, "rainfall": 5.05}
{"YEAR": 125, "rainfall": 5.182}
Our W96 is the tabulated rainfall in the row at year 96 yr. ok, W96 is 5.547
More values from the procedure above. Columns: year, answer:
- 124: 5.05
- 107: 4.832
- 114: 5.412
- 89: 4.182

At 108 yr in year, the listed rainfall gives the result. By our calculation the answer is 4.939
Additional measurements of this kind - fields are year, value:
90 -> 3.229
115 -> 5.402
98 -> 5.578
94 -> 4.072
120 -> 5.436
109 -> 4.938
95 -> 5.078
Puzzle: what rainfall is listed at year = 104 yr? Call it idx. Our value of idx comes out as 5.013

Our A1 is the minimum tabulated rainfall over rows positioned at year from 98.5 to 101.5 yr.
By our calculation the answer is 5.138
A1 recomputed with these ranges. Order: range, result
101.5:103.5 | 4.917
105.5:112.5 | 4.832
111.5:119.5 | 5.06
